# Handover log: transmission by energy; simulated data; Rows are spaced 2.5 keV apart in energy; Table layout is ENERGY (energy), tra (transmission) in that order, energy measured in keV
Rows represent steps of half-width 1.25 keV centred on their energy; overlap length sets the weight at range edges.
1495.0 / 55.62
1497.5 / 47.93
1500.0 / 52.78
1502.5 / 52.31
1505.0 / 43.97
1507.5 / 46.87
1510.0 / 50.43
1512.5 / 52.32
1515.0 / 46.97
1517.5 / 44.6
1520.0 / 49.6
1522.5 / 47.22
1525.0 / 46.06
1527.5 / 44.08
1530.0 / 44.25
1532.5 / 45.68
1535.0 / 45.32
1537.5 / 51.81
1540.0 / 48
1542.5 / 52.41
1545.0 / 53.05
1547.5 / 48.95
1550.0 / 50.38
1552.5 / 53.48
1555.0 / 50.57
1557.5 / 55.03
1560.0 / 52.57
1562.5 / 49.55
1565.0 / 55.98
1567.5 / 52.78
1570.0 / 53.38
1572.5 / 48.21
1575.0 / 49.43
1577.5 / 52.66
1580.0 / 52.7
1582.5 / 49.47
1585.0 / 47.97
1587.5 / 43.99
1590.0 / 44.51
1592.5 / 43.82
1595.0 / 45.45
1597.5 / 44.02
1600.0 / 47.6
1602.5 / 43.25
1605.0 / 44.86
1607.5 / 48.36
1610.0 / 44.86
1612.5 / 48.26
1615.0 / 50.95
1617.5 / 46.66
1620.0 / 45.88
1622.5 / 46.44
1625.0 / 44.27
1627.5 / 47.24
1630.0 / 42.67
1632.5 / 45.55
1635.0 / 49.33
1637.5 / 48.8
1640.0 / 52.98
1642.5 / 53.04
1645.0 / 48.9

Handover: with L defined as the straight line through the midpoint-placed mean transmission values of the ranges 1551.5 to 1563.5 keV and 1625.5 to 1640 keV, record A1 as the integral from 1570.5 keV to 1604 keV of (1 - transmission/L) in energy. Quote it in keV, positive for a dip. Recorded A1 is 2.0 keV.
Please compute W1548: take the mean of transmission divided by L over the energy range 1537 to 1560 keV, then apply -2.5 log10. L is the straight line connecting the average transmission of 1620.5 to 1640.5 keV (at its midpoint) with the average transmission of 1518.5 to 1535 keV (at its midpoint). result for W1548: -0.12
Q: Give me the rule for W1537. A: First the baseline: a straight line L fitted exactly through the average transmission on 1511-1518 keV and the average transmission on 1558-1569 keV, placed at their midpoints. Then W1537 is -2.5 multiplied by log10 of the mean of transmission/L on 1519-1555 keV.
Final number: 0.040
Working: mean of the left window 48.4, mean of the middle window 48.7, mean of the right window 52.9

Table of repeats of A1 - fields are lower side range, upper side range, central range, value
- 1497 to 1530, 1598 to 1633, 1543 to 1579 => -3.6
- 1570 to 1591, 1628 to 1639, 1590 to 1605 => 1.1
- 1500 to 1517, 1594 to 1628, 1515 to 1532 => 0.9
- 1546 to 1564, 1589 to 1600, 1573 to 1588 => -0.7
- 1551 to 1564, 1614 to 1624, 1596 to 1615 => 0.9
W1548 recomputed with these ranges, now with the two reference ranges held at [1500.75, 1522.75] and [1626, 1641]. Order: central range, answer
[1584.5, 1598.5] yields 0.07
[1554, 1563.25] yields -0.09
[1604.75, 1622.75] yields 0.01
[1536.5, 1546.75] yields -0.07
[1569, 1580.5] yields -0.07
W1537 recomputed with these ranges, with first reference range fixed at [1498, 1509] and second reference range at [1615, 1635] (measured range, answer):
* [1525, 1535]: 0.08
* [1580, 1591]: 0.00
